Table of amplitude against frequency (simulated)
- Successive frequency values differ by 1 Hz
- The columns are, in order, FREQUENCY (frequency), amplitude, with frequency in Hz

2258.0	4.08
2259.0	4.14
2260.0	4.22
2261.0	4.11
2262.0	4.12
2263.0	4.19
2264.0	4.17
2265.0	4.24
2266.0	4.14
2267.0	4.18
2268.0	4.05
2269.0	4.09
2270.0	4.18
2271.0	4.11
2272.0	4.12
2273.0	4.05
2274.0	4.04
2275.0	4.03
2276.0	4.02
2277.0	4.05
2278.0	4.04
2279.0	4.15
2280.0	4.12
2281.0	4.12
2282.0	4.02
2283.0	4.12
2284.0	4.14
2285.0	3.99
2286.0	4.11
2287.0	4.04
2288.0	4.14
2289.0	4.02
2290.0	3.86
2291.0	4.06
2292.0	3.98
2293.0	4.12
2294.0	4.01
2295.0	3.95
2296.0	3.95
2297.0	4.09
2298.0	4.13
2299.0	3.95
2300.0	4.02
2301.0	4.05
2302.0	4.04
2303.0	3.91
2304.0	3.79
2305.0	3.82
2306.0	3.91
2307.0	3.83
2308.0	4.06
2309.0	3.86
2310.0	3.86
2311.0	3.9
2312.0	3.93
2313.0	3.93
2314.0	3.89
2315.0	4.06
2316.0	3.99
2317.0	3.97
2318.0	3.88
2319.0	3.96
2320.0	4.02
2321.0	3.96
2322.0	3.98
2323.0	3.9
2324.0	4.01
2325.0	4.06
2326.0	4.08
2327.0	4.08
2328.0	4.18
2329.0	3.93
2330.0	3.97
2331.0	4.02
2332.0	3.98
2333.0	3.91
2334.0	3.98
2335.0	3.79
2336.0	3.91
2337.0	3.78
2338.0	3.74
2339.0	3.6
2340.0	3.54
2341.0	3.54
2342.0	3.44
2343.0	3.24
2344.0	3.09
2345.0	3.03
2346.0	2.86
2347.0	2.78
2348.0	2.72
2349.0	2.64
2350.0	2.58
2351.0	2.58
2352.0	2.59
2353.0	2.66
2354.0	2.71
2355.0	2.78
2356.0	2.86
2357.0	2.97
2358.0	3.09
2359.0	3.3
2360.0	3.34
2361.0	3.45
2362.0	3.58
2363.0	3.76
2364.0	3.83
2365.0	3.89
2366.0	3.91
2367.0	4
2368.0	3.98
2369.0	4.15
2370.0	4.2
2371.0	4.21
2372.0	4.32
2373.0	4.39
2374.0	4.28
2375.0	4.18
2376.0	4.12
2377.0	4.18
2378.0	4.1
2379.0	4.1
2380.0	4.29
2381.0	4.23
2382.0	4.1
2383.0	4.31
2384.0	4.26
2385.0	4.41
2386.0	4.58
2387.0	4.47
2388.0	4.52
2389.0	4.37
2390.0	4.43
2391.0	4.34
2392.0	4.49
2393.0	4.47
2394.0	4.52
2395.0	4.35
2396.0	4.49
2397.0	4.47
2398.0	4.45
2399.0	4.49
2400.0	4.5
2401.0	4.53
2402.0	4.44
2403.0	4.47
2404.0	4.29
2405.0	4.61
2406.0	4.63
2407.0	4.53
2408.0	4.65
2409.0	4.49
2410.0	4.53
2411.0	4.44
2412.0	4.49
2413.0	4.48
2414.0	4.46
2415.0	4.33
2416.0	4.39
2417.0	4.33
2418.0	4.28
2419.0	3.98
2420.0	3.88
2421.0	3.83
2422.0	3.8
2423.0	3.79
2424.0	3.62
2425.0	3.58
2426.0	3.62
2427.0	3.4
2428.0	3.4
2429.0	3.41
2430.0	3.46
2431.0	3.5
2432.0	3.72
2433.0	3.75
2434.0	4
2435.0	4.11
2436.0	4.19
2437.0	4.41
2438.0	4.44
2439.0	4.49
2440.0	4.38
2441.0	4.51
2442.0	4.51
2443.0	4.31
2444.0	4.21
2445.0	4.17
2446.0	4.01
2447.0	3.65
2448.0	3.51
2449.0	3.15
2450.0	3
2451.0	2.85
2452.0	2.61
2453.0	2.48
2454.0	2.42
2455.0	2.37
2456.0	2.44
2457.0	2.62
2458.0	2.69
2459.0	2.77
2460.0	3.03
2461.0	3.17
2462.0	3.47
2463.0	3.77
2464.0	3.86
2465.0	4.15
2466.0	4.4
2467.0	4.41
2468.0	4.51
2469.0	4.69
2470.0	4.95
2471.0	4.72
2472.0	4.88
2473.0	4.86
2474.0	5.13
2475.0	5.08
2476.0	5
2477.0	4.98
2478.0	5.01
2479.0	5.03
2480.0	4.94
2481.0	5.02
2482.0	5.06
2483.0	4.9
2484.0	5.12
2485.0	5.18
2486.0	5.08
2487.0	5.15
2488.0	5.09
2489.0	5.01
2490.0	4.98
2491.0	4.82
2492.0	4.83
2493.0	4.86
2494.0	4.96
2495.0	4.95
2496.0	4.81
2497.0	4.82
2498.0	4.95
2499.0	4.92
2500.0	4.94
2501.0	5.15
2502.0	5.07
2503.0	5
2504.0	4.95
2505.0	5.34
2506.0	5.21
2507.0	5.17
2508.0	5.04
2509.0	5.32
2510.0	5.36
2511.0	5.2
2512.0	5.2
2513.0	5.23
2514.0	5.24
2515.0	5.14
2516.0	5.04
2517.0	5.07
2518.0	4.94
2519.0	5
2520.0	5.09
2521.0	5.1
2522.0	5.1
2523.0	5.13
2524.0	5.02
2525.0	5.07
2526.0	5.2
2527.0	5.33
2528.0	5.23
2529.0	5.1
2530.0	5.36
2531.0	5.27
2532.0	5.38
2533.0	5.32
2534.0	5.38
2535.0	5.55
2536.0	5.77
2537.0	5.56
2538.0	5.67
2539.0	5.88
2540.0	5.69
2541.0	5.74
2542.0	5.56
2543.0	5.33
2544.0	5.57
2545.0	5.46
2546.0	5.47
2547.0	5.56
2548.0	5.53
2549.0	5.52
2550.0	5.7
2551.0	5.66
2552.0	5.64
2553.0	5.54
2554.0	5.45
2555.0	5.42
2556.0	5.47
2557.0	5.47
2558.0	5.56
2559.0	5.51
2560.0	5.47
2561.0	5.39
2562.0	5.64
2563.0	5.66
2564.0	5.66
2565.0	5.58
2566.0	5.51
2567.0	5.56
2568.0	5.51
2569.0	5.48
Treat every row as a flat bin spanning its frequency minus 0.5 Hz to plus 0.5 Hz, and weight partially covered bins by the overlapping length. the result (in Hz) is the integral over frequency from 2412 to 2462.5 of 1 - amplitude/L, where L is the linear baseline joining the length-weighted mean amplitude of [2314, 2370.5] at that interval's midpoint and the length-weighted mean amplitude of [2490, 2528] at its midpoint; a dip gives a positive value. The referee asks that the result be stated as 8.5 Hz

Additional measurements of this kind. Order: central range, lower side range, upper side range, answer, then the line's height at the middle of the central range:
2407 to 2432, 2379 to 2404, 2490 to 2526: 3.0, 4.56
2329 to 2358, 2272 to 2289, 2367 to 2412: 6.6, 4.24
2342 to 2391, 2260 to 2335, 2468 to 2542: 8.0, 4.39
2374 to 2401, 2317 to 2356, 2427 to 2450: -4.6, 3.72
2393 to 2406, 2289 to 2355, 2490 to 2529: -0.6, 4.27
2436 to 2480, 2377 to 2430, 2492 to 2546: 7.2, 4.71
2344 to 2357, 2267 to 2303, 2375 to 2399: 4.6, 4.24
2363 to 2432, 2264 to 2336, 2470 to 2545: 5.2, 4.55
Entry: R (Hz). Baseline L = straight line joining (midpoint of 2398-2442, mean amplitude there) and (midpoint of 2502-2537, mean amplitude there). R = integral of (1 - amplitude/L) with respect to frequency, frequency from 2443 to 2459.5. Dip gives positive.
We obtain 5.1 Hz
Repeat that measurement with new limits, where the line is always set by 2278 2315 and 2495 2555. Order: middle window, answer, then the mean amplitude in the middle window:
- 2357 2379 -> 2.5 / 3.9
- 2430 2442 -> 1.7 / 4.12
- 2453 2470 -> 5.1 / 3.44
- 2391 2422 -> 1.5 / 4.4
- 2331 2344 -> 1.6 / 3.69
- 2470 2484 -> 0.1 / 4.97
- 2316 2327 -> 0.4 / 3.99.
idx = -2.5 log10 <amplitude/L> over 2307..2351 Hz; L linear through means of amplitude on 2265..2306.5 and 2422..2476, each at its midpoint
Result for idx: 0.08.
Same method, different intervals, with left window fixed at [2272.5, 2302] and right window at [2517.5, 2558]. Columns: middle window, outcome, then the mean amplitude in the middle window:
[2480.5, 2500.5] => 0.04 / 4.97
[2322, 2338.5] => 0.08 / 3.96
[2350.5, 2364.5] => 0.39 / 3.11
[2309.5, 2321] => 0.07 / 3.95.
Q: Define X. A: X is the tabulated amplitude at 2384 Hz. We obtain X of 4.26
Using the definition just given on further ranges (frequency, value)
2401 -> 4.53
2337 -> 3.78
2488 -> 5.09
